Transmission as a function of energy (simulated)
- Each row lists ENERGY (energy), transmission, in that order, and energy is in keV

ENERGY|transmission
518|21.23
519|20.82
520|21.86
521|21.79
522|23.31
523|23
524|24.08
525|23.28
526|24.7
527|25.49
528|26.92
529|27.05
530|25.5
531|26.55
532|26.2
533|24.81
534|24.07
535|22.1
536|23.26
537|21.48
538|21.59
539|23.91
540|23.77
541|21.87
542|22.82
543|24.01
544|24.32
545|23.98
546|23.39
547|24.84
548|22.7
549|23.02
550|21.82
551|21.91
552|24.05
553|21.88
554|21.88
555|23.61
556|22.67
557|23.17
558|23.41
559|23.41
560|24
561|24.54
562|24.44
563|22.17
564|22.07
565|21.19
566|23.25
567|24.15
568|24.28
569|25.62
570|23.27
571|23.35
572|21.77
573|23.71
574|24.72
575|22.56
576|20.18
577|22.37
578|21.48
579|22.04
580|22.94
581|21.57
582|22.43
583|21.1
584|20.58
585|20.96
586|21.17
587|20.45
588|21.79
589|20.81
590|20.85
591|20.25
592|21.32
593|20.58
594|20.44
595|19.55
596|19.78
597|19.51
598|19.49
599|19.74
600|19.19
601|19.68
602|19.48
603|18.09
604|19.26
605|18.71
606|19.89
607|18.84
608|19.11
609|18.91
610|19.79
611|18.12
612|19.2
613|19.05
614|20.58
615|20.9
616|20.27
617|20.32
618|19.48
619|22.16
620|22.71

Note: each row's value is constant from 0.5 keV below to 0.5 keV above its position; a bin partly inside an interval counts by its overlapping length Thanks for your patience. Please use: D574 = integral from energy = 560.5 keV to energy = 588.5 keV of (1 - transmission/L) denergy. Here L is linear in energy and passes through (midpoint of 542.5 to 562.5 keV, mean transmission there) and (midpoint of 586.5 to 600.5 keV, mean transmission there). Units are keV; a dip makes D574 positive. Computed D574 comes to -1.03 keV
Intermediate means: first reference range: 23.4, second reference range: 20.3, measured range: 22.5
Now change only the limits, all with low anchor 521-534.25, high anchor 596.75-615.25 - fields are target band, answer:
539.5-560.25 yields 0.13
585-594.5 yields -0.18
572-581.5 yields -0.43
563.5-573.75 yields -0.62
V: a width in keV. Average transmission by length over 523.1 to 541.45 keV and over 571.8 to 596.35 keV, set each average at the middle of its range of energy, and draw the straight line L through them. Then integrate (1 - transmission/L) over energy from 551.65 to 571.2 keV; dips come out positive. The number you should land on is -0.58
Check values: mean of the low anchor 24.2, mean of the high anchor 21.4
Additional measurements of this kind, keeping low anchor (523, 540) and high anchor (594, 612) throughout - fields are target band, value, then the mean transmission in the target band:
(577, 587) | -0.4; 21.6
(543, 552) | 0.0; 23.3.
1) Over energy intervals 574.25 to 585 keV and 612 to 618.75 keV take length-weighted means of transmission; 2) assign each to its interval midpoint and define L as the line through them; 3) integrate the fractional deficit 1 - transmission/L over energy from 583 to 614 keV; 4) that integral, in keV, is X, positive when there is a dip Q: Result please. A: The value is 1.55 keV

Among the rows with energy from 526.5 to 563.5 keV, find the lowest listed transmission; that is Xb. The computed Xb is 21.48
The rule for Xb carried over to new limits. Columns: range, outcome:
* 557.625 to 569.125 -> 21.19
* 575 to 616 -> 18.09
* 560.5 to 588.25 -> 20.18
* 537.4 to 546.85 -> 21.59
